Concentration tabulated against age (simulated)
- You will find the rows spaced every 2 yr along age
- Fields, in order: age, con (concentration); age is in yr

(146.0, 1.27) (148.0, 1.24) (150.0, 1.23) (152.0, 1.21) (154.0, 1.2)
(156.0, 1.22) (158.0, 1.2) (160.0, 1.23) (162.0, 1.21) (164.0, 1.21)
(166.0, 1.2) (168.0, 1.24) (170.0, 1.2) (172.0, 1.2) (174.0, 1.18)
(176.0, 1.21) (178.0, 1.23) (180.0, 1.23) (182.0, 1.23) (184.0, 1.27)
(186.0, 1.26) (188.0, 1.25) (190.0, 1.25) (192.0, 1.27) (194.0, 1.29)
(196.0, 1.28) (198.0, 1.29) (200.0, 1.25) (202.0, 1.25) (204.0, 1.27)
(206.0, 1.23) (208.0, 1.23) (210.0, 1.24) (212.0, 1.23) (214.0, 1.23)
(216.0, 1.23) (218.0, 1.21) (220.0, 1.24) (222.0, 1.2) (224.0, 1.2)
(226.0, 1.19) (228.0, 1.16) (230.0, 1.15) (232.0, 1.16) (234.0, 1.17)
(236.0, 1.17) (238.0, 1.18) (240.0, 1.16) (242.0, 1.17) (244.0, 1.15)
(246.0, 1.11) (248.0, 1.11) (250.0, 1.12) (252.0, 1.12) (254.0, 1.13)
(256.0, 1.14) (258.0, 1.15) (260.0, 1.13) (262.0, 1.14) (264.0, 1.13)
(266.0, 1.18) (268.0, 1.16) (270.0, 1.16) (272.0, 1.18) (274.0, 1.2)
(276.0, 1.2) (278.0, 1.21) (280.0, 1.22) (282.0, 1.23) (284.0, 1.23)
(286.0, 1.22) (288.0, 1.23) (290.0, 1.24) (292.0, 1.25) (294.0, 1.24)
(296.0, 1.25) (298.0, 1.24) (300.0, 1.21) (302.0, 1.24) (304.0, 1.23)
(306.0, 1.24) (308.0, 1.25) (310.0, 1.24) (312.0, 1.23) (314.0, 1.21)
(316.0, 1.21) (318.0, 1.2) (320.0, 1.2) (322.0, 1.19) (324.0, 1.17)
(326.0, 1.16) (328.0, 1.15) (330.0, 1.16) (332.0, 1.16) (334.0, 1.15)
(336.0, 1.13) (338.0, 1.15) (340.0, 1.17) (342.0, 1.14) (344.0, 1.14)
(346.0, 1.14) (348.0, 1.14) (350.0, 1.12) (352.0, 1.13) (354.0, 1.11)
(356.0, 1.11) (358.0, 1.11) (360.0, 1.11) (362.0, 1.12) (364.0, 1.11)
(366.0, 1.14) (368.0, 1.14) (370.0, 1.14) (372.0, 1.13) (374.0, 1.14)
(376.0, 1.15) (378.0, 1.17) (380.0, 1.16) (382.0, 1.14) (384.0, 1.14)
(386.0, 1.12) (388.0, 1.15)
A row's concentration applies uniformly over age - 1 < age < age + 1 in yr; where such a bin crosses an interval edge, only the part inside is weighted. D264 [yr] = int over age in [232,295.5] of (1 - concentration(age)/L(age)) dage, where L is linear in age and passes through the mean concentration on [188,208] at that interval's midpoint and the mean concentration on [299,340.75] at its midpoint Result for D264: 2.5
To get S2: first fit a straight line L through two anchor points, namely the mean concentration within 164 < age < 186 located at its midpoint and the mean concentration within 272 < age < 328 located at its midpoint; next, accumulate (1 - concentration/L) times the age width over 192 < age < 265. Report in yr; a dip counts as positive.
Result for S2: 1.7 yr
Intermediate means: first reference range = 1.22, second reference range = 1.22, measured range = 1.19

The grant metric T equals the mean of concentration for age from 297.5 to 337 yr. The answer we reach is 1.2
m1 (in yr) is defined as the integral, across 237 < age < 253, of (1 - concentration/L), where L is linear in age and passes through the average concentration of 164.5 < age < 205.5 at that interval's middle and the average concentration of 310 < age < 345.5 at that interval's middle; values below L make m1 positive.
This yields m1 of 1.0 yr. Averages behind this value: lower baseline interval 1.24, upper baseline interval 1.17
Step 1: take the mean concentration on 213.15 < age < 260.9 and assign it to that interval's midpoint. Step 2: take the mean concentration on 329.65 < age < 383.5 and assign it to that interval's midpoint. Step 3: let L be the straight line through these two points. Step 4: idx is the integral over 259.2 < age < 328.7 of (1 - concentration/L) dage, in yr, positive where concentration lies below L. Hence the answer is -3.2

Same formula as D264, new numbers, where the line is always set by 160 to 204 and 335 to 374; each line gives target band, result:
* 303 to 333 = -1.2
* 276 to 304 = -1.4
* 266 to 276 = 0.0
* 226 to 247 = 0.8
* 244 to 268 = 1.2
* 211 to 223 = -0.1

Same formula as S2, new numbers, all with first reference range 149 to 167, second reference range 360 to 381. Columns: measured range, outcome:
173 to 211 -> -1.50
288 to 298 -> -0.67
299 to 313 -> -0.88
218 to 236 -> 0.06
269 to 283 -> -0.34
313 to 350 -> -0.37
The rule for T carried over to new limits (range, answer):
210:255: 1.17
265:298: 1.21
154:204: 1.24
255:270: 1.15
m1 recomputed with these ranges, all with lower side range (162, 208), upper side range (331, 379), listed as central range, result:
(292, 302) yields -0.56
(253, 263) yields 0.48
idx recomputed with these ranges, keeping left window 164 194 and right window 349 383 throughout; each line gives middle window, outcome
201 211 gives -0.2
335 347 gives 0.0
